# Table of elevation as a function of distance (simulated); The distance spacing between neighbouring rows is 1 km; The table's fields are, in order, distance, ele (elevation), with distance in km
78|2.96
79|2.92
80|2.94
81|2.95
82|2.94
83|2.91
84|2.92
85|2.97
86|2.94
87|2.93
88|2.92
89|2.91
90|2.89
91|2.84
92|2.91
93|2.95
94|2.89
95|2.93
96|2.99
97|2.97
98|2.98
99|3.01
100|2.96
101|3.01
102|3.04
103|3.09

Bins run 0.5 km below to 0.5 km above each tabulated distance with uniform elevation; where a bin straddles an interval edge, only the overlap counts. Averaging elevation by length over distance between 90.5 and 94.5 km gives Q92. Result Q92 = 2.9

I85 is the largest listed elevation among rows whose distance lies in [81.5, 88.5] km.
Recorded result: 2.97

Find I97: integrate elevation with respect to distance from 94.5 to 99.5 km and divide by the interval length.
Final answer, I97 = 2.98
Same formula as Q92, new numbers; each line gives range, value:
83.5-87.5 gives 2.94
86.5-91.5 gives 2.9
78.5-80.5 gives 2.93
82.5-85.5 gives 2.93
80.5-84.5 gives 2.93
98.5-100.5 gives 2.98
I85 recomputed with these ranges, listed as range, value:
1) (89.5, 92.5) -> 2.91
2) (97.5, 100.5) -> 3.01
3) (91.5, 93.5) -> 2.95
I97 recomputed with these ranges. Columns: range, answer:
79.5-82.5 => 2.94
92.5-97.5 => 2.95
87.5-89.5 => 2.92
